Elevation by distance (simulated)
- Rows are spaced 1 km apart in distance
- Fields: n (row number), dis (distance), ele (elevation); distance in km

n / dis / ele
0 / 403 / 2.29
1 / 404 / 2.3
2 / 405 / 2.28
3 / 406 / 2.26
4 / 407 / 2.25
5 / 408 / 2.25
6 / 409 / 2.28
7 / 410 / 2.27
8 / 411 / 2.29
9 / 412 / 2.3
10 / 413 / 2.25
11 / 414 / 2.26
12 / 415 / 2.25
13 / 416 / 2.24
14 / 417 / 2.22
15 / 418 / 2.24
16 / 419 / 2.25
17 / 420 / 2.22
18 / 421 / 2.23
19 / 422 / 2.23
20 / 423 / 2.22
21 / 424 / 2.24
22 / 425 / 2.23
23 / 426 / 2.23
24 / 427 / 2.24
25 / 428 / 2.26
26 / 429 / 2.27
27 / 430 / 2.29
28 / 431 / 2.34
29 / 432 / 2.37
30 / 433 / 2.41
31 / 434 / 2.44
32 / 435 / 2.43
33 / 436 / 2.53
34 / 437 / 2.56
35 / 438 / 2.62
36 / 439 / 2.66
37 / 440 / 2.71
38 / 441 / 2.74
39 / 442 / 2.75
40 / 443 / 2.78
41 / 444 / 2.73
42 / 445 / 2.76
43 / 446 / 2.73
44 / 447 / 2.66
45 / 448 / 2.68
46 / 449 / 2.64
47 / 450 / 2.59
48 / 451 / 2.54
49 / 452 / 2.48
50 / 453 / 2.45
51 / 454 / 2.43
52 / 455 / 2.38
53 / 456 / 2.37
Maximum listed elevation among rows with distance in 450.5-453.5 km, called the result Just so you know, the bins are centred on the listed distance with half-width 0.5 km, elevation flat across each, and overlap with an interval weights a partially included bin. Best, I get 2.54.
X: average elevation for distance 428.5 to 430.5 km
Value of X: 2.28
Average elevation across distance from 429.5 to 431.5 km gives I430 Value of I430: 2.31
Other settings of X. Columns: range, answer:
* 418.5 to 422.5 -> 2.23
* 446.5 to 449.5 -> 2.66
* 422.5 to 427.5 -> 2.23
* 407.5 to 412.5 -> 2.28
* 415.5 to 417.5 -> 2.23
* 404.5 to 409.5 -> 2.26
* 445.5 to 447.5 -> 2.7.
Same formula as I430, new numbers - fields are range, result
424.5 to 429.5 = 2.25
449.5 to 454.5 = 2.5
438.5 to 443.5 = 2.73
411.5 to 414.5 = 2.27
